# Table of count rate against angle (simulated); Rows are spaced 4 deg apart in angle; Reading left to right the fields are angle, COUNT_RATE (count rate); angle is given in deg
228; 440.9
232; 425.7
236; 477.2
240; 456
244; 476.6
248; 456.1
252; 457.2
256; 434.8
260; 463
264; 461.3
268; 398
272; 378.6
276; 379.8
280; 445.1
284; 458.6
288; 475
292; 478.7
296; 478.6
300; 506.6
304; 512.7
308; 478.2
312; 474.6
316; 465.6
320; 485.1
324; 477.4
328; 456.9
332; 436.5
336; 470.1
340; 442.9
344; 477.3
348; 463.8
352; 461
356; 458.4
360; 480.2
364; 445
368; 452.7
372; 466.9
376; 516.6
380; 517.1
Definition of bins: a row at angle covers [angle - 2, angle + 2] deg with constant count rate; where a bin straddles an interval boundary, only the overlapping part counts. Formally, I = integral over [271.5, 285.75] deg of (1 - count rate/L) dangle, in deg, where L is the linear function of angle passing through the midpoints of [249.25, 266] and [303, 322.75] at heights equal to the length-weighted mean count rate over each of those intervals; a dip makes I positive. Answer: 1.4 deg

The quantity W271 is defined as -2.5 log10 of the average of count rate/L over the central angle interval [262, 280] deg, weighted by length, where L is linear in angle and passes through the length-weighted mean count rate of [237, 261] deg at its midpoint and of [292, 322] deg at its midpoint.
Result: 0.147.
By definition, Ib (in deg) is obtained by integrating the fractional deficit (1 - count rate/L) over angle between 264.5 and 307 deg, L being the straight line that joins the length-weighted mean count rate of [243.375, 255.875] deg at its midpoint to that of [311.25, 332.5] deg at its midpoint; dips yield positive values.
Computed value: 1.0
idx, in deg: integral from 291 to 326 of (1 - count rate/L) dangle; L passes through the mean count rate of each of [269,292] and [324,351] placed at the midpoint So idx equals -3.12 deg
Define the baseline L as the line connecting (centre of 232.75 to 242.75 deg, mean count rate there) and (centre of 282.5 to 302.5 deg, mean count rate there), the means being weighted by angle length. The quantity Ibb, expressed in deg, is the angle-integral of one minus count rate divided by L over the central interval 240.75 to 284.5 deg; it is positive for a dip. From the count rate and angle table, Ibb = 3.1 deg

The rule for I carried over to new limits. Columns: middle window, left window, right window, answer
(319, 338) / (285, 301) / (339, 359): 0.2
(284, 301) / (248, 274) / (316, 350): -1.3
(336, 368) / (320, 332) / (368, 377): 0.8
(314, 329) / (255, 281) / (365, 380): -0.7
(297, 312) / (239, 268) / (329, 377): -1.2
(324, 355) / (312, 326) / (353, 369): 0.5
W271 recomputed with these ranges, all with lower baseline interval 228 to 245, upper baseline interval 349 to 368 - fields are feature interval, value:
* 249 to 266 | 0.01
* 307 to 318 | -0.03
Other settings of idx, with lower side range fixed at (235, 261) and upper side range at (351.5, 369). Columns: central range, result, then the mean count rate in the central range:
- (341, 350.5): -0.2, 467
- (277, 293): 0.0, 458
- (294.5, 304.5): -0.8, 498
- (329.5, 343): 0.2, 452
